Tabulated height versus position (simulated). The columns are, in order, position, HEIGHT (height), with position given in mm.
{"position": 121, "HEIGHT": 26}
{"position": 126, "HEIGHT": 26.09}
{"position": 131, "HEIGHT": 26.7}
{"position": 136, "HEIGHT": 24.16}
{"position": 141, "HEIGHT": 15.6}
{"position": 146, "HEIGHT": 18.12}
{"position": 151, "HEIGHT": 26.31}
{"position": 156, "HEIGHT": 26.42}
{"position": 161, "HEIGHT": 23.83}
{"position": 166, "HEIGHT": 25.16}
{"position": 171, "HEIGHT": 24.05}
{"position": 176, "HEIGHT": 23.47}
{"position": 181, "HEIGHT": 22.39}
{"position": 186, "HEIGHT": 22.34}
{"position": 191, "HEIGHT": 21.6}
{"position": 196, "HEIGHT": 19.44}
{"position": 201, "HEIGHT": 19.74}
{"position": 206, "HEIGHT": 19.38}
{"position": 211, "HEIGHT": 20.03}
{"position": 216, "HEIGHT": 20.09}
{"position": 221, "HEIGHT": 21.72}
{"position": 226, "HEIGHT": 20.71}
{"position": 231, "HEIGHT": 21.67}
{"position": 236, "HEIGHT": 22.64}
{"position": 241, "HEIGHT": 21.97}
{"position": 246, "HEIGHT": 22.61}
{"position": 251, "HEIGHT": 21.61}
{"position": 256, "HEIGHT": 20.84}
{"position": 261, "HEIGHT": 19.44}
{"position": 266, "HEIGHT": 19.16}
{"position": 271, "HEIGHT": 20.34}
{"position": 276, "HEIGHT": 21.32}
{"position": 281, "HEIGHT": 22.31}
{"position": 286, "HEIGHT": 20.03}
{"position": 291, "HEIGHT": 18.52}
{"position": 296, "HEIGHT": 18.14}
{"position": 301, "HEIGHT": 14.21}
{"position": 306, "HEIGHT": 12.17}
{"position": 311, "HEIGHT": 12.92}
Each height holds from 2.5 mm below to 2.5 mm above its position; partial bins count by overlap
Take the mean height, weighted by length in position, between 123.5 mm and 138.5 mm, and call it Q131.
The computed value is 25.6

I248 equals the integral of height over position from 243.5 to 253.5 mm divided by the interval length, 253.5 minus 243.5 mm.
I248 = 22.1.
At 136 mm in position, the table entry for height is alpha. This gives 24.16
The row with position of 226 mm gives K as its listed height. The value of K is 20.71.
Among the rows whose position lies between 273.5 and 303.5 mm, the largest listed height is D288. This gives 22.31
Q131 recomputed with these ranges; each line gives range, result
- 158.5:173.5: 24.3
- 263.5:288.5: 20.6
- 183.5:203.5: 20.8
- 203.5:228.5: 20.4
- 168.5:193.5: 22.8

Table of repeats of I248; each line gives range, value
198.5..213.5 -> 19.7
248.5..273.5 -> 20.3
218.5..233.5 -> 21.4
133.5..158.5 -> 22.1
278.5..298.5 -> 19.7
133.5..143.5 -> 19.9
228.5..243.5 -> 22.1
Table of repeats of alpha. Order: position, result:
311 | 12.92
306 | 12.17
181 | 22.39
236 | 22.64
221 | 21.72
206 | 19.38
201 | 19.74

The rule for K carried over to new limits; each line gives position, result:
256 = 20.84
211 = 20.03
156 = 26.42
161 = 23.83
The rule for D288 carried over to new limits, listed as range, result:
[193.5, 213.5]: 20.03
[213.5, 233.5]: 21.72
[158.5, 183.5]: 25.16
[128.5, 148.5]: 26.7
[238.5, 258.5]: 22.61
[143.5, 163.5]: 26.42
